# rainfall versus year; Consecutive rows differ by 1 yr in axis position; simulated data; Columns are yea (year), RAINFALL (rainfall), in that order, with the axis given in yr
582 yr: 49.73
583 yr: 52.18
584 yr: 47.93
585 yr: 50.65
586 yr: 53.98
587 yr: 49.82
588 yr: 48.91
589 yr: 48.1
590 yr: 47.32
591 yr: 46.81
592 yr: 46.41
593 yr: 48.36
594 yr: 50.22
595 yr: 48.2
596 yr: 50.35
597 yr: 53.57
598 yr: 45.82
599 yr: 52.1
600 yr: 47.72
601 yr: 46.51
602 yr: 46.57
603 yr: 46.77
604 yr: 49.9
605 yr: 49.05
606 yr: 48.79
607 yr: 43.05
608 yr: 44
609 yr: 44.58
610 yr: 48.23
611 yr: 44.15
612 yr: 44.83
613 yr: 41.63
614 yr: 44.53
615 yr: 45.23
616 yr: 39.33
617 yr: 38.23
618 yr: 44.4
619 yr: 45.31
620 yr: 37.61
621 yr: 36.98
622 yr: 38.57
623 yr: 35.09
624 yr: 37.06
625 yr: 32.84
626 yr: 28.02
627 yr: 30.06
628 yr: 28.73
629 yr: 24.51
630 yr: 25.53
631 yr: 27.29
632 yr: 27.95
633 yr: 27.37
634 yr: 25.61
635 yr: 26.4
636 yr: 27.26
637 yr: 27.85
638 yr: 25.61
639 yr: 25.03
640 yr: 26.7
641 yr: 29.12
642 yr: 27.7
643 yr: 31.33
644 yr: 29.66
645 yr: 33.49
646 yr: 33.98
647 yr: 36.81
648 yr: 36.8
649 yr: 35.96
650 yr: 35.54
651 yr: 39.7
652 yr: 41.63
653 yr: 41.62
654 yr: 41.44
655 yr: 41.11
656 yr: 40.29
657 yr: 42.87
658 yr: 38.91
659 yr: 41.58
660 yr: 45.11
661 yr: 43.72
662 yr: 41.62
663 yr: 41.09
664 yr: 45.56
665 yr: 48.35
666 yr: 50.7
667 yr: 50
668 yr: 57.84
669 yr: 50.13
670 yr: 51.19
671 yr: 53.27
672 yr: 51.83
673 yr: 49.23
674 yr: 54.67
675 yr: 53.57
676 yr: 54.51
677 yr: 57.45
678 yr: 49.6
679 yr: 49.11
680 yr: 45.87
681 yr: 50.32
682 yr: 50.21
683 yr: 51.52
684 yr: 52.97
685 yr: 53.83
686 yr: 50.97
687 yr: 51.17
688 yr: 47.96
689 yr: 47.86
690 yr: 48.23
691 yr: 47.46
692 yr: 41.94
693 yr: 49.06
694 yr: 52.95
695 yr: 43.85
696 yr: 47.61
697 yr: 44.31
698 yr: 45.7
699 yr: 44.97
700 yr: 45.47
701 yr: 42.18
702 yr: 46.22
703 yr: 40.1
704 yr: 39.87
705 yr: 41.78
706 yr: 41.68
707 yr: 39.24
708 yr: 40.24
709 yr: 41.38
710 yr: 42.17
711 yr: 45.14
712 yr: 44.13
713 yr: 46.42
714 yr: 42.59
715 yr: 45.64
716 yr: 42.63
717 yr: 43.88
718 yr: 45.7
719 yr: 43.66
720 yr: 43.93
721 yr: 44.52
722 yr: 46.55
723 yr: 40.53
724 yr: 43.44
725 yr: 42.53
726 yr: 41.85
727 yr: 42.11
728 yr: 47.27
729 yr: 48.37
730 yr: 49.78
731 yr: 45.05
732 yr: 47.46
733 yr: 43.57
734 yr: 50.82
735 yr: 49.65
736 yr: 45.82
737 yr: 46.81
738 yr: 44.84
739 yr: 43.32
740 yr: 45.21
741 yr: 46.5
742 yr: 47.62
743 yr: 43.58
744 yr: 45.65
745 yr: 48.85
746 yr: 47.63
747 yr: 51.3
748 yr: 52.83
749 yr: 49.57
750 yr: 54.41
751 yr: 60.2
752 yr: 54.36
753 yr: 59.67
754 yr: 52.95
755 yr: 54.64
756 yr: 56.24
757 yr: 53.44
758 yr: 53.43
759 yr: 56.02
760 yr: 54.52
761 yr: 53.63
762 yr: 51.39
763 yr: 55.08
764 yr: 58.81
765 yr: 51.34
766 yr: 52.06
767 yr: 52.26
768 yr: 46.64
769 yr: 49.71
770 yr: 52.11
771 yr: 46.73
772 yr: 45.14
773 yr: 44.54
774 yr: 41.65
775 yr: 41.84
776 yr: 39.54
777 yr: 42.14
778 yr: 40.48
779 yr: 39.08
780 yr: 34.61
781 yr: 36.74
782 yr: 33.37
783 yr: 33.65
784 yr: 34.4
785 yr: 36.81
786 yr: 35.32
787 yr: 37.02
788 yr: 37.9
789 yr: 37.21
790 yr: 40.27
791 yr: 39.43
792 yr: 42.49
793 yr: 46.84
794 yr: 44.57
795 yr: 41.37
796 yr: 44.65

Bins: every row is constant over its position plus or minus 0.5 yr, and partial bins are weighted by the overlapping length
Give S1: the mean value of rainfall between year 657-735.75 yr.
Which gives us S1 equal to 46.6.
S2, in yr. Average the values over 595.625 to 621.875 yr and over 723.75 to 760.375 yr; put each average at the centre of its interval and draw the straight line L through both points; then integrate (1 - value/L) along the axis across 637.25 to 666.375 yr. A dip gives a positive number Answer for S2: 5.6 yr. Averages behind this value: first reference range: 45.2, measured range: 37.6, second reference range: 49.2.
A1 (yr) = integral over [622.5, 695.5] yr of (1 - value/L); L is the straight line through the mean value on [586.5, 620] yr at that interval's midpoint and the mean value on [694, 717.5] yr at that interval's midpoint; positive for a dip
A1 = 6.1 yr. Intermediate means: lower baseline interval 46.5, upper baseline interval 43.6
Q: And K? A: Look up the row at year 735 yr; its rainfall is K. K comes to 49.65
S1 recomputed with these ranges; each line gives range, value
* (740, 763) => 52.1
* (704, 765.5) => 47.7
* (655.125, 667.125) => 43.9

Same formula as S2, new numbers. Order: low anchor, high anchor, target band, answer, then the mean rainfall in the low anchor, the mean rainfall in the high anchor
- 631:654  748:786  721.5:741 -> -1.1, 31.6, 47.8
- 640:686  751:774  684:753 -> 3.7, 44.4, 52.4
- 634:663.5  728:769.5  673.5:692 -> -4.7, 35.3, 50.6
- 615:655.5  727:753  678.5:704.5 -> -3.8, 33.3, 48.5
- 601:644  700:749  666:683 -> -4.7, 36.2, 44.9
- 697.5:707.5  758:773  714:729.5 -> 0.4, 42.7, 51.6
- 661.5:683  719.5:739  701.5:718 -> 1.5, 50.3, 45.5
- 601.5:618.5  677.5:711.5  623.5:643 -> 7.4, 44.9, 46.3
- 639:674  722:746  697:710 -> 0.4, 41.3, 45.7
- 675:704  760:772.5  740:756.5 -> -0.3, 48.3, 51.4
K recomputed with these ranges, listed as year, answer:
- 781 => 36.74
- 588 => 48.91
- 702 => 46.22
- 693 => 49.06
